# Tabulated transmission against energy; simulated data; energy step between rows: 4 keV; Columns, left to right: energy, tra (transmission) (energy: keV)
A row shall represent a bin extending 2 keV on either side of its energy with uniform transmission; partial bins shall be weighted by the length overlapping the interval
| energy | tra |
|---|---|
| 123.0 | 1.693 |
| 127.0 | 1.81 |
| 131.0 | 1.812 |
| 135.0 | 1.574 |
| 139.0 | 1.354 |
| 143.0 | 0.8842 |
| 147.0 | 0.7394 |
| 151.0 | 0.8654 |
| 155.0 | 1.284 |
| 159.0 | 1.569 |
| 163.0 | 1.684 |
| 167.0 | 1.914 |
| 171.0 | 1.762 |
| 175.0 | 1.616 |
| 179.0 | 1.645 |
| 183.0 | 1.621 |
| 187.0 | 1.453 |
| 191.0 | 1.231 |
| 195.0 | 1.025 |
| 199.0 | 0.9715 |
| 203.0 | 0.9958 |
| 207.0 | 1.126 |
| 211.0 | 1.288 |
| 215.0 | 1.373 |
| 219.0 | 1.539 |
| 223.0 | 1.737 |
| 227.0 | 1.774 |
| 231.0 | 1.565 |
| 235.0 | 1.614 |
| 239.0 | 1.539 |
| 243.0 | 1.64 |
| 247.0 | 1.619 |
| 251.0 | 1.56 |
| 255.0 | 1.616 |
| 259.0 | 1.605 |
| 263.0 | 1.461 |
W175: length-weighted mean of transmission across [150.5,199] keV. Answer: 1.47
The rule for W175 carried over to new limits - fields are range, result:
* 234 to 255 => 1.6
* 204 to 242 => 1.5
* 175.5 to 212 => 1.28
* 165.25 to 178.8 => 1.75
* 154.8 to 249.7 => 1.49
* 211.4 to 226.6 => 1.55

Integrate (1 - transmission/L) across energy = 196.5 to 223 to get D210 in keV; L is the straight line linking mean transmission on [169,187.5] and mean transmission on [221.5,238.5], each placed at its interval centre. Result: 6.4 keV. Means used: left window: 1.63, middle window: 1.25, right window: 1.66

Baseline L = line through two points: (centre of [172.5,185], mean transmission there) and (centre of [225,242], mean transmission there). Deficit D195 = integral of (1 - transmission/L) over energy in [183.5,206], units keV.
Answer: 6.4 keV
